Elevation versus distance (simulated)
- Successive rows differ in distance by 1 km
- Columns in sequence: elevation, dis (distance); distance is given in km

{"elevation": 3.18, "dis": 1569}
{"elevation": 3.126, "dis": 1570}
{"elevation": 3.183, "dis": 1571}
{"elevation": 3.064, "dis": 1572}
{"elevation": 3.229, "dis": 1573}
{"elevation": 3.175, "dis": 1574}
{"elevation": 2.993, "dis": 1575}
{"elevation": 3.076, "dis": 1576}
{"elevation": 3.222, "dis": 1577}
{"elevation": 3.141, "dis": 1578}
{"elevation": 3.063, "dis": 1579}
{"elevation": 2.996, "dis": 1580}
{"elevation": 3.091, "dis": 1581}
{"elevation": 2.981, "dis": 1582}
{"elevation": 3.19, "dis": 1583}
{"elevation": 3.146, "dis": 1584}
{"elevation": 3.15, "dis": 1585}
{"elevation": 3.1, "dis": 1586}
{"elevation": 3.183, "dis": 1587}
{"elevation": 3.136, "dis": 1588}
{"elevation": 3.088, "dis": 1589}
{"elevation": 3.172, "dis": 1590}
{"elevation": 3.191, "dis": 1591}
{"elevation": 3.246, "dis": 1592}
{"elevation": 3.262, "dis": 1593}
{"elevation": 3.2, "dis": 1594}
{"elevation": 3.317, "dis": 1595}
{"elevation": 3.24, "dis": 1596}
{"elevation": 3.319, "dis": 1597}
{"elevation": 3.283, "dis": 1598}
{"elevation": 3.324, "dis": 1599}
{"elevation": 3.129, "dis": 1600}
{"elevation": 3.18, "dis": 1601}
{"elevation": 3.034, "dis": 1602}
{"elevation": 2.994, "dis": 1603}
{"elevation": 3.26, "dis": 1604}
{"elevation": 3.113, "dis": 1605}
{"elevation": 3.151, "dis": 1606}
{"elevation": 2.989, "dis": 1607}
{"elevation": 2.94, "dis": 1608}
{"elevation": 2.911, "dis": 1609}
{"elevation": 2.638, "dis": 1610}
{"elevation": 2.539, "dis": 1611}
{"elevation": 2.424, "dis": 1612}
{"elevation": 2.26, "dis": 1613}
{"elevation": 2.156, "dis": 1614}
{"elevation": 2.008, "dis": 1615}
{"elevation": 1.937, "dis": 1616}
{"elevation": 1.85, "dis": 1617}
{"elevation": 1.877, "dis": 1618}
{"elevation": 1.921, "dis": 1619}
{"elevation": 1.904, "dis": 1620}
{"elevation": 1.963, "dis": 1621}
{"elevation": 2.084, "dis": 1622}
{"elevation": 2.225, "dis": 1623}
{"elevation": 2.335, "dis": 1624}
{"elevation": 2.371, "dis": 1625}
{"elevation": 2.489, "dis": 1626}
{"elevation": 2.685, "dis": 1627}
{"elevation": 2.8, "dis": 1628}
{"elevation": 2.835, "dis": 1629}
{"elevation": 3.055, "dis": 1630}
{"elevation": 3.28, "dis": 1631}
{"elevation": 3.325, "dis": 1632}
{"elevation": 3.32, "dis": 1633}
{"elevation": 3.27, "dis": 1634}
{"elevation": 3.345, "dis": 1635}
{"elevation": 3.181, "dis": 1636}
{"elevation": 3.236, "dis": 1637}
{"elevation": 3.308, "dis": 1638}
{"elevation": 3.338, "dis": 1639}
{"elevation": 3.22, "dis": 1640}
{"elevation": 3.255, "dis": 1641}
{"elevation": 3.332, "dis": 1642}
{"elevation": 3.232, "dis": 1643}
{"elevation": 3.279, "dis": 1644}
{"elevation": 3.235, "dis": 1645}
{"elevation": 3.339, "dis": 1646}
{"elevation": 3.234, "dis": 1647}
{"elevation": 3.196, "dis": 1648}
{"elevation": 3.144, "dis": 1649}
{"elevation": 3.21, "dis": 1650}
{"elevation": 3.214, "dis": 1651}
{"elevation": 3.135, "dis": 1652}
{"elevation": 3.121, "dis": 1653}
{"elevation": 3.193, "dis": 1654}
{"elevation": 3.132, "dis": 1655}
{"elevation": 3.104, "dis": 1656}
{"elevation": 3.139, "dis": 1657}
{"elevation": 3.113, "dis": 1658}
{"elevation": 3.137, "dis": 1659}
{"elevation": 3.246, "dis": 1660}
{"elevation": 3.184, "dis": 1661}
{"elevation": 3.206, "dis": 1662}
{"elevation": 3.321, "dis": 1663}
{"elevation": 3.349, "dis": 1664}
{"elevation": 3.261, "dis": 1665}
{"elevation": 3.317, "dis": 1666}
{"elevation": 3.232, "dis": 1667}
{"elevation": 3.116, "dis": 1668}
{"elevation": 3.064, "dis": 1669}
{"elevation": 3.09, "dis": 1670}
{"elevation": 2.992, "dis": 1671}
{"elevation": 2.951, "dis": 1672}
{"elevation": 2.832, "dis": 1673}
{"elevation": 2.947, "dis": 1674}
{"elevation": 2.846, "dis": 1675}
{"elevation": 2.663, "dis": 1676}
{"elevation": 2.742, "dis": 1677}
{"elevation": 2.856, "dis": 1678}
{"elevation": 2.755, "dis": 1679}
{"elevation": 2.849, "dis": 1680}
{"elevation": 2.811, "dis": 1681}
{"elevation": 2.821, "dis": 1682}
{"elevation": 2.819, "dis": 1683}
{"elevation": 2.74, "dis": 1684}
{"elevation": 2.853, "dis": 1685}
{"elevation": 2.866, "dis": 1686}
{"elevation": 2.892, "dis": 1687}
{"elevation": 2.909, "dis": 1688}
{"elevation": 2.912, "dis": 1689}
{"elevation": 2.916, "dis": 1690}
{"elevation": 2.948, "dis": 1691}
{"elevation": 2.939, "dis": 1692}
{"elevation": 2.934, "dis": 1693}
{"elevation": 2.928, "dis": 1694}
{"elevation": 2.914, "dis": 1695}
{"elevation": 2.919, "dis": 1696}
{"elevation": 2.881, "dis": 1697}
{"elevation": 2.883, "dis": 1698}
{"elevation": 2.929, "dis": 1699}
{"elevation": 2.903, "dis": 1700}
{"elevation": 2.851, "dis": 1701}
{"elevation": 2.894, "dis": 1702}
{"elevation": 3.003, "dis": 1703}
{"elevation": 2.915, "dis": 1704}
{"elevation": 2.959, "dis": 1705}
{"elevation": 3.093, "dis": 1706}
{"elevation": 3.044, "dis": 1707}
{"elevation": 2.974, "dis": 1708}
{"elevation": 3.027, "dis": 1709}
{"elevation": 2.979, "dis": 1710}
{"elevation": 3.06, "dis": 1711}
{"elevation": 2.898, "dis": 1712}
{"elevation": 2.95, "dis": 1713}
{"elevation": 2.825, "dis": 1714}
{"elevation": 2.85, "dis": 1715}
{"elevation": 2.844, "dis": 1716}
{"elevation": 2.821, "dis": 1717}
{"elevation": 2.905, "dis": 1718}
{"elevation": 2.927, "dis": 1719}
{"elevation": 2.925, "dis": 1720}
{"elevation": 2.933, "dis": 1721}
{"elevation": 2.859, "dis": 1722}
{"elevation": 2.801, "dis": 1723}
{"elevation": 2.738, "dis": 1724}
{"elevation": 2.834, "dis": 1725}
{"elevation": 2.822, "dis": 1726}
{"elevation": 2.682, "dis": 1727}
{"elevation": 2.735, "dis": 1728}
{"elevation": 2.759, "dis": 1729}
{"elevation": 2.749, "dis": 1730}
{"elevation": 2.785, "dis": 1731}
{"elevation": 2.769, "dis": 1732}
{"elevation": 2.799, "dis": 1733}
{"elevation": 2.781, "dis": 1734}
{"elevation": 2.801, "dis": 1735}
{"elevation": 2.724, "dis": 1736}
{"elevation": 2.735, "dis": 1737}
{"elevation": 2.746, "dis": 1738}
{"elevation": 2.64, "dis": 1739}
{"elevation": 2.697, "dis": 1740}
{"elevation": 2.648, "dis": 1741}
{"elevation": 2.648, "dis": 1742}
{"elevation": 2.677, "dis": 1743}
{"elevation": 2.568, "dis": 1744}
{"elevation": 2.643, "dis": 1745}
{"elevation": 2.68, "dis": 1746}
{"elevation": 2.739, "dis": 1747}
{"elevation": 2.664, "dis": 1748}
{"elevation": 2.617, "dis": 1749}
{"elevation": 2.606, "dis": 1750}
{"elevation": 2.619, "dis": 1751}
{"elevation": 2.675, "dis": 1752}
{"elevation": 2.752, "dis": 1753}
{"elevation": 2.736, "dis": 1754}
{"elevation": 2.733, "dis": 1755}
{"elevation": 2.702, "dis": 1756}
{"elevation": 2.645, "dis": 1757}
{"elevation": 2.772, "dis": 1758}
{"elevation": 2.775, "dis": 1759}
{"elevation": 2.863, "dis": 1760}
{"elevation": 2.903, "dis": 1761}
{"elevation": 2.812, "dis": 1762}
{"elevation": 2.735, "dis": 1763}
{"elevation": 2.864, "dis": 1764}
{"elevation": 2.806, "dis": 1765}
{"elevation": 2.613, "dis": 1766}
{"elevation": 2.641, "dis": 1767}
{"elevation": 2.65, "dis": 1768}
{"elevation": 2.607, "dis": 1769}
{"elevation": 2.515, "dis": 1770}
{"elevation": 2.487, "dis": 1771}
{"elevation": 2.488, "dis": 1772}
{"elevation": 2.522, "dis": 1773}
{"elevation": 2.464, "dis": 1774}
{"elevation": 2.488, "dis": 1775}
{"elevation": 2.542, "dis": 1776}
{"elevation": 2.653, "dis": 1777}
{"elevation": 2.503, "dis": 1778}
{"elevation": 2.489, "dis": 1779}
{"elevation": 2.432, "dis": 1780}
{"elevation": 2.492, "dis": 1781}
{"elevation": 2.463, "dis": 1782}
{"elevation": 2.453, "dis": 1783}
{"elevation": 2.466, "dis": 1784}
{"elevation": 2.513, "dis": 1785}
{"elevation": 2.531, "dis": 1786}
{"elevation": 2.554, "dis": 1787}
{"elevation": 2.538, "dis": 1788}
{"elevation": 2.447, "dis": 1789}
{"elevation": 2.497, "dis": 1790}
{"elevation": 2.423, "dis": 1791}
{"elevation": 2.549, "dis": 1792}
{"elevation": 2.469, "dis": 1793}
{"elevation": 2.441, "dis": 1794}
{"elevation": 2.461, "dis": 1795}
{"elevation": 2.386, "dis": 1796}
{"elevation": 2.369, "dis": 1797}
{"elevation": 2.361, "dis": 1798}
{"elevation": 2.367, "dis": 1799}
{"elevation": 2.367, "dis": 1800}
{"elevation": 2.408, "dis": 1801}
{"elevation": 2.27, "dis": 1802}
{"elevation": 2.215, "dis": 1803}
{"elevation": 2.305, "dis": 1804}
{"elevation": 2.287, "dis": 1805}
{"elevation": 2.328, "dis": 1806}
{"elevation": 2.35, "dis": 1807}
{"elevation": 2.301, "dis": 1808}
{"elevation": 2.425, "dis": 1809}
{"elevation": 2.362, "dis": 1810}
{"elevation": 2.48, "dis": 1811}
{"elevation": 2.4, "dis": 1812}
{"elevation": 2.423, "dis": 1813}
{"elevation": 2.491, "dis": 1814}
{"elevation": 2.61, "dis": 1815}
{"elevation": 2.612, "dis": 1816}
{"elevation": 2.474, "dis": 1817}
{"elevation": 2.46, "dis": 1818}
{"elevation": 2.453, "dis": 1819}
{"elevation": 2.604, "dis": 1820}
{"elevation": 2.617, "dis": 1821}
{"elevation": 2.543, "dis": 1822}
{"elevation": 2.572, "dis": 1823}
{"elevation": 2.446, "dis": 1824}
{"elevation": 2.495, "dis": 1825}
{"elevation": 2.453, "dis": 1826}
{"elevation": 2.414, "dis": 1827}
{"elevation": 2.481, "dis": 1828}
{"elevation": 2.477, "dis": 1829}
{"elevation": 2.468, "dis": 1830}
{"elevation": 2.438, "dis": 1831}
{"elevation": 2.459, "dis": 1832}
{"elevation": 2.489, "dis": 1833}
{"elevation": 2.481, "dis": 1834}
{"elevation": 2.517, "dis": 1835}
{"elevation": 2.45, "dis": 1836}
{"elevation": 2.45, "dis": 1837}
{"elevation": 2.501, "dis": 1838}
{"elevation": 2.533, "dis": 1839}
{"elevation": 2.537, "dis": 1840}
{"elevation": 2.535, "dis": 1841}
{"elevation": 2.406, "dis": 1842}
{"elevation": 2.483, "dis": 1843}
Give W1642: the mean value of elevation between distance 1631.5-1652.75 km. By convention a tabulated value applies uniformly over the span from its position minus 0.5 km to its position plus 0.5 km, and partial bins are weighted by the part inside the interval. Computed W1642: 3.25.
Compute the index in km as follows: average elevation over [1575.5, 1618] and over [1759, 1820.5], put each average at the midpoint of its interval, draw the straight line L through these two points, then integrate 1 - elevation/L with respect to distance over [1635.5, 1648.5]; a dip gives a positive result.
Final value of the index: -1.9 km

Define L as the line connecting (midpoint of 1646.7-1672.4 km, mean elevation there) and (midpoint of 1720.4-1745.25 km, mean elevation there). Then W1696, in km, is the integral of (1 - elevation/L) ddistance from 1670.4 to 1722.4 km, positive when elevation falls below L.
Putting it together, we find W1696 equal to 1.0 km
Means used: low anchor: 3.17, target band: 2.9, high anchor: 2.74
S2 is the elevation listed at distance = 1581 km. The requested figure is 3.091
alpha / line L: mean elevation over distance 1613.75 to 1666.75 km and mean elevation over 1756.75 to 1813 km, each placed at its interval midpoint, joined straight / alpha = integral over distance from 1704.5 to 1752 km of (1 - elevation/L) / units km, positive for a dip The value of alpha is -2.2 km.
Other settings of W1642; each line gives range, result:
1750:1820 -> 2.53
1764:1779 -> 2.58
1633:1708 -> 3.05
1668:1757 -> 2.83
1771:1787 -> 2.5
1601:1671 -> 2.93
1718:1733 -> 2.81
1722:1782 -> 2.68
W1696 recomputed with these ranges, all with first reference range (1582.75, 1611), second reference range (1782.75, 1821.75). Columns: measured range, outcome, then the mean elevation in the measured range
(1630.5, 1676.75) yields -3.7 km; 3.18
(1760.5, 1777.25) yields -0.5 km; 2.63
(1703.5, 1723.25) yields -1.4 km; 2.93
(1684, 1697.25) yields -0.4 km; 2.9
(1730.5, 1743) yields -0.3 km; 2.73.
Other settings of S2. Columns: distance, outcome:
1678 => 2.856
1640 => 3.22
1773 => 2.522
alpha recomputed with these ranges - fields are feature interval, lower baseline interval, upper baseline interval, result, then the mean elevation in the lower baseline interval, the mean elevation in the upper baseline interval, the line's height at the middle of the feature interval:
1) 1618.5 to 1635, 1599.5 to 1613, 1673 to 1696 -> 1.5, 2.92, 2.86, 2.9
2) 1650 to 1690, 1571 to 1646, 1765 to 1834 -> -3.4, 2.93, 2.47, 2.78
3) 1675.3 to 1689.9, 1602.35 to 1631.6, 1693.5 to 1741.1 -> -0.4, 2.52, 2.86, 2.74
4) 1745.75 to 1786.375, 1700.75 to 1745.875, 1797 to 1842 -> 0.5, 2.83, 2.45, 2.66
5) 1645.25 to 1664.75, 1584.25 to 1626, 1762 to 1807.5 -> -3.7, 2.76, 2.49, 2.69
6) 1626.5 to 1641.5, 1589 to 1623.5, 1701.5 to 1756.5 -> -2.2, 2.74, 2.8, 2.75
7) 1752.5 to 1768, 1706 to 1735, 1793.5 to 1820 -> -0.6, 2.86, 2.4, 2.65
